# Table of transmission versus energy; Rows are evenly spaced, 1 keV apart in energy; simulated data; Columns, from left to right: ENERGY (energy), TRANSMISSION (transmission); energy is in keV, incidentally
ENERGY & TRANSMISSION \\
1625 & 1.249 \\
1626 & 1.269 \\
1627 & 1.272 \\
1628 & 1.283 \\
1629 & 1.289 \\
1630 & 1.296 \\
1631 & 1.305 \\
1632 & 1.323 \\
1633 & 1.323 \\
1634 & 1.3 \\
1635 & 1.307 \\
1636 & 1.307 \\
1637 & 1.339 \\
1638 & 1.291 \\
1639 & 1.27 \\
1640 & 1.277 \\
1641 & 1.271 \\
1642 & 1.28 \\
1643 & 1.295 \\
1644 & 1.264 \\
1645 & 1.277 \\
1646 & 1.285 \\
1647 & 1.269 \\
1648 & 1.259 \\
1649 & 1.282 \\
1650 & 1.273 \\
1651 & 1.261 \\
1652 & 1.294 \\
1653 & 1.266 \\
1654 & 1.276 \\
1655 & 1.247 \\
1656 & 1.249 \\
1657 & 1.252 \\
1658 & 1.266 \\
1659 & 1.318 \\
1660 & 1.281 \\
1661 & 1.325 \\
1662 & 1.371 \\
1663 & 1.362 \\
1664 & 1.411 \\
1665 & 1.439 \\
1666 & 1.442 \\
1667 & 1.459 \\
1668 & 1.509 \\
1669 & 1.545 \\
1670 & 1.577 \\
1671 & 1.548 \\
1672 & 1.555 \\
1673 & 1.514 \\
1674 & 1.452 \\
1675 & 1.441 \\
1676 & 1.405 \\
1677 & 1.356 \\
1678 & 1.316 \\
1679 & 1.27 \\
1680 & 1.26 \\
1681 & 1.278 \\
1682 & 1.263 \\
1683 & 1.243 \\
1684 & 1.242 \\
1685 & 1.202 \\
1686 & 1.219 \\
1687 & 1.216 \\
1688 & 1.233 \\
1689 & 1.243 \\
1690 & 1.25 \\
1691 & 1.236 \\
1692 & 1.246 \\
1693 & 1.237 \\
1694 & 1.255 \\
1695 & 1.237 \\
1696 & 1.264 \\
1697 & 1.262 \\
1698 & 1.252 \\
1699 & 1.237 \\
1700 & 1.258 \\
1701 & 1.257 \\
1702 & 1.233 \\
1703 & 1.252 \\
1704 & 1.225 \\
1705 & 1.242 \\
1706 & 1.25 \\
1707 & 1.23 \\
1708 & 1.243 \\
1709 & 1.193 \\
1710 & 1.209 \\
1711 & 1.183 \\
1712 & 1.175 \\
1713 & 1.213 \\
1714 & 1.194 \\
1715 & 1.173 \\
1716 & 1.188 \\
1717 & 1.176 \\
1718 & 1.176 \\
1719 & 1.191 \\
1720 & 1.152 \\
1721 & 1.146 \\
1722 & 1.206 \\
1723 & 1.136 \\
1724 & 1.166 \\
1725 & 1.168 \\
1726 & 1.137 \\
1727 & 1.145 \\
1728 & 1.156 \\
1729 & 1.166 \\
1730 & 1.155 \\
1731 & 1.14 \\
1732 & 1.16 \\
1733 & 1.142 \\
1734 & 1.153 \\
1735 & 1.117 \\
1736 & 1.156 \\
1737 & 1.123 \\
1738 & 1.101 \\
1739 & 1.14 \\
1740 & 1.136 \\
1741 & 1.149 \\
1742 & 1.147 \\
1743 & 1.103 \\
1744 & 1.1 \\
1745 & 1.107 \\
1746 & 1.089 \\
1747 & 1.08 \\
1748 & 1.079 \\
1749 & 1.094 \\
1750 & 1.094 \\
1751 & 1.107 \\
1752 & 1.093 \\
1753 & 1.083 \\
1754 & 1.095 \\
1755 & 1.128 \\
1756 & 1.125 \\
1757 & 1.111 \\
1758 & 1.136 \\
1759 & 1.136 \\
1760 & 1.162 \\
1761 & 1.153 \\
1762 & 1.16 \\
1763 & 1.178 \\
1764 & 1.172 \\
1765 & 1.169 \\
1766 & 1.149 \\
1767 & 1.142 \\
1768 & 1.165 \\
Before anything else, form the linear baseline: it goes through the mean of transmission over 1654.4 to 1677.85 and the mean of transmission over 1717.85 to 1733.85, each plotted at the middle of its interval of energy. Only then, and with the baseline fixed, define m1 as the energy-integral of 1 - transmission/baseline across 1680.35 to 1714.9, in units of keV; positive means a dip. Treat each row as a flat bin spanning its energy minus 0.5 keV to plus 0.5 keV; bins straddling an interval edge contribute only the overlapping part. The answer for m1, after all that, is 1.1 keV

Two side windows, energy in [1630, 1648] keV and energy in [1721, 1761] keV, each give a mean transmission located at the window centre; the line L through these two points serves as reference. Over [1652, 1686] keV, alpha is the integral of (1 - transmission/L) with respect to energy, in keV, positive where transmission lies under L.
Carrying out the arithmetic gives -3.1 keV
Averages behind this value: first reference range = 1.29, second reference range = 1.13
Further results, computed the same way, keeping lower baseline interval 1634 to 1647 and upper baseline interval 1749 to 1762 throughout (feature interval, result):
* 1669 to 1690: -1.9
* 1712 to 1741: 0.1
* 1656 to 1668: -1.0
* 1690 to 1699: -0.3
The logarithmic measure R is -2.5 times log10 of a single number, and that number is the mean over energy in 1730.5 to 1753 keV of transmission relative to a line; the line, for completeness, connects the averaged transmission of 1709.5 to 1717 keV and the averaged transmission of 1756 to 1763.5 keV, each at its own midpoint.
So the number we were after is 0.04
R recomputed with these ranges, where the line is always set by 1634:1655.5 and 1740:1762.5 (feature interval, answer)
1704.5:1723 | -0.02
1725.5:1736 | 0.00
